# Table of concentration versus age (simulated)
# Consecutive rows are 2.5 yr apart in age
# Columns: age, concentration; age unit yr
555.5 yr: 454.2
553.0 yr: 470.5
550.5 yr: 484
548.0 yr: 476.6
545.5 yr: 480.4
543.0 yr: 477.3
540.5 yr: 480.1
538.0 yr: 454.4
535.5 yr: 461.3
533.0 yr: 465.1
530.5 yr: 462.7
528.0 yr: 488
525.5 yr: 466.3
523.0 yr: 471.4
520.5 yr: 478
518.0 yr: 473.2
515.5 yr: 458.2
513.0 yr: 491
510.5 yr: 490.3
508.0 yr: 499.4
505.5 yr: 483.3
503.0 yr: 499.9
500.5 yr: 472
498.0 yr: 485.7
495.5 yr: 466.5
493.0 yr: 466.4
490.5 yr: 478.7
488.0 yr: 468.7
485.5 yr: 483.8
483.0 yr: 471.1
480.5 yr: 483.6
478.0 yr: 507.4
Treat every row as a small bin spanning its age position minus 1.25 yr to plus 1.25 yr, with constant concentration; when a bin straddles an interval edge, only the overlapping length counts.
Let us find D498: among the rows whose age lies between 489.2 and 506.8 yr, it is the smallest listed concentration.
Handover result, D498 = 466.4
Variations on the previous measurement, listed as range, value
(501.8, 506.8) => 483.3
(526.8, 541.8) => 454.4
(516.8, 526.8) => 466.3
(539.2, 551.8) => 476.6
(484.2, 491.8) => 468.7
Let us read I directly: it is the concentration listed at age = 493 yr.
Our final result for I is 466.4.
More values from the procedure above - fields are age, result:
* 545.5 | 480.4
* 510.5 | 490.3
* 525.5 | 466.3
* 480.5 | 483.6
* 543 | 477.3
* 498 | 485.7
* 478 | 507.4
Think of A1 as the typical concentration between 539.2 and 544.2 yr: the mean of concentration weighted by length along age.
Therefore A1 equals 478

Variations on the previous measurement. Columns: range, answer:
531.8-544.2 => 468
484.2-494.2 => 474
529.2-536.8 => 463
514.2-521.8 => 470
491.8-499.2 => 473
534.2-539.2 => 458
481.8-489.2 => 475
